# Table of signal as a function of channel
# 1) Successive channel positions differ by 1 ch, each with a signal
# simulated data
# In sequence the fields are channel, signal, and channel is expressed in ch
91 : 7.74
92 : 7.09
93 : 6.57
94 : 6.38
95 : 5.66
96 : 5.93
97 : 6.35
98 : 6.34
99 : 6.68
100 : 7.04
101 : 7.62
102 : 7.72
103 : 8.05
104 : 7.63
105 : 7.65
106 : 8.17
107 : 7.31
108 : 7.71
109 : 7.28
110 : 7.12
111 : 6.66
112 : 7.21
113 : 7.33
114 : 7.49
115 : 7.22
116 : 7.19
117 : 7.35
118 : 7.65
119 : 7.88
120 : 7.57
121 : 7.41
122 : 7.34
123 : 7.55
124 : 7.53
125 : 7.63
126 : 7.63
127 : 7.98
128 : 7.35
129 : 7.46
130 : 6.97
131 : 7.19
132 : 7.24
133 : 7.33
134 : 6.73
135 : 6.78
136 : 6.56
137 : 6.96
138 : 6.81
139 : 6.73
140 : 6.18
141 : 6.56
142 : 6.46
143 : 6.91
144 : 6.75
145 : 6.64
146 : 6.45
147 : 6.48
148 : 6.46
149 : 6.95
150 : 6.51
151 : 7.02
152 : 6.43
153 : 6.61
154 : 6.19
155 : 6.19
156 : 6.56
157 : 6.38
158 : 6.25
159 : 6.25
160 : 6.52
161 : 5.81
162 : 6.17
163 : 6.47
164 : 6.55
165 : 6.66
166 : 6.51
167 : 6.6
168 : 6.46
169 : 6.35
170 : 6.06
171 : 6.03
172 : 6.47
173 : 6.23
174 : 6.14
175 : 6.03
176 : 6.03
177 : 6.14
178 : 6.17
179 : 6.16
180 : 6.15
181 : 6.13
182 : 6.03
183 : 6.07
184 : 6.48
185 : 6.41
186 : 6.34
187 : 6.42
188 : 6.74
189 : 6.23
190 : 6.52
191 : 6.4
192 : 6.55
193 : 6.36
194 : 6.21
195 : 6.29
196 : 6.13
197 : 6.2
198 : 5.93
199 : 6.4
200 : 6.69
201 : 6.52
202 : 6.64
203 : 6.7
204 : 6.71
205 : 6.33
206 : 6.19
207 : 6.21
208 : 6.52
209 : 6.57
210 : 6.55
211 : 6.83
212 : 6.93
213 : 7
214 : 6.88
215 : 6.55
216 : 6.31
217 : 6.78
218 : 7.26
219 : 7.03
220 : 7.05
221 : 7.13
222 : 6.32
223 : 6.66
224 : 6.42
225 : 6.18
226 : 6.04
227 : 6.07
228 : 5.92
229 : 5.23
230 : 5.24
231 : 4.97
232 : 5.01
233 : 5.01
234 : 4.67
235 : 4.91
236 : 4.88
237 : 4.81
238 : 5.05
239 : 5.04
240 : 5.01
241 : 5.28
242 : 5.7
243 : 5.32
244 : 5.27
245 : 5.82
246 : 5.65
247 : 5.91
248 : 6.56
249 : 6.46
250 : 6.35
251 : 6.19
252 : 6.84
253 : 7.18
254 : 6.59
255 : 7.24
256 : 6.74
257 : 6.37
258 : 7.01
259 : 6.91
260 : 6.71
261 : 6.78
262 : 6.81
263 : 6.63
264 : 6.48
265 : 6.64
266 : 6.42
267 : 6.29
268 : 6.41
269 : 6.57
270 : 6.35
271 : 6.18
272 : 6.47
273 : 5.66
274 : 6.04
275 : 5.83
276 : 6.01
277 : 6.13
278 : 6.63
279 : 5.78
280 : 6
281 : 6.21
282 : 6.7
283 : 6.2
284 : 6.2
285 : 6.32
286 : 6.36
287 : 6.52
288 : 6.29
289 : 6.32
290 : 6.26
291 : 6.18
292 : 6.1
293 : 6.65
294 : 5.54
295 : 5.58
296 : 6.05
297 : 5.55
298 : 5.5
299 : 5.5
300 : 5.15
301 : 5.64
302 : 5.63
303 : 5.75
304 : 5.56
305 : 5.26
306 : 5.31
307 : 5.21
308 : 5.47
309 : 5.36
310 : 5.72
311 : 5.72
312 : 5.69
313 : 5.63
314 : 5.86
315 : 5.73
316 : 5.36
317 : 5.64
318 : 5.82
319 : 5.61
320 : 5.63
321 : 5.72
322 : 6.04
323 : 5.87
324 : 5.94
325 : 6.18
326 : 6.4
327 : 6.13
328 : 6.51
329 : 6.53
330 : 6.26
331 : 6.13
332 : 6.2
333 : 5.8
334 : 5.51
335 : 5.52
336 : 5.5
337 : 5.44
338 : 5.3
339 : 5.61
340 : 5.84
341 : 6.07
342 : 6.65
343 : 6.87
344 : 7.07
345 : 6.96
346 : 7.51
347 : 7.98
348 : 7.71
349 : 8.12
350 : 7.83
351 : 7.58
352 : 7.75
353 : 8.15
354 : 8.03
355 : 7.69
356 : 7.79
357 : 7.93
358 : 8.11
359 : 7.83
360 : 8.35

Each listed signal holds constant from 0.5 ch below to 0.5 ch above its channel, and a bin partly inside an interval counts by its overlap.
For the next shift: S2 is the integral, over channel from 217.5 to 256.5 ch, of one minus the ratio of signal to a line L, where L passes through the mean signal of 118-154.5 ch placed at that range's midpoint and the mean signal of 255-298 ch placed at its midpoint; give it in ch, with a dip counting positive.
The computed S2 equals 3.45 ch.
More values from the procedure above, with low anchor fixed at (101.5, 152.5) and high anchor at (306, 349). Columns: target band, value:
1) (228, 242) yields 3.20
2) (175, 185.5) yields 1.07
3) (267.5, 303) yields 1.26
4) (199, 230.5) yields 0.85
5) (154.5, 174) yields 1.73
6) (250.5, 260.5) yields -0.50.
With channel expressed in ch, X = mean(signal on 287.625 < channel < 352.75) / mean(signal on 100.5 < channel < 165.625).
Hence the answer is 0.87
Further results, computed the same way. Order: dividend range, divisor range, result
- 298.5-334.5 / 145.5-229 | 0.90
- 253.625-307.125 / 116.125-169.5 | 0.90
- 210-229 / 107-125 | 0.89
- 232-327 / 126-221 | 0.91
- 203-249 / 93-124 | 0.83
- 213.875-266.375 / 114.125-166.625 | 0.89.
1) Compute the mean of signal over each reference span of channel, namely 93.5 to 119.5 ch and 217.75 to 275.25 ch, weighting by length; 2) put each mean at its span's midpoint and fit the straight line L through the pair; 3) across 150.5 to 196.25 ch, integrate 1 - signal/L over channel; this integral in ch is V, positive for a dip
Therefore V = 2.3 ch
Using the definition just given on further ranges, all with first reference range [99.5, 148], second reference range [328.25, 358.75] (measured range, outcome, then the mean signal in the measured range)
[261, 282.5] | 2.0 ch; 6.31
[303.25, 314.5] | 2.2 ch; 5.53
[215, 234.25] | 2.6 ch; 6.1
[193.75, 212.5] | 1.7 ch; 6.45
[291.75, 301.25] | 1.7 ch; 5.72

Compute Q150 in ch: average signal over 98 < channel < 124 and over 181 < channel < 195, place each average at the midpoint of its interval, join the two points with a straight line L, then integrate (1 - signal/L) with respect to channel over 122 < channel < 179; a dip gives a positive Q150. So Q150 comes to 1.9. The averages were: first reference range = 7.41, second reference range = 6.35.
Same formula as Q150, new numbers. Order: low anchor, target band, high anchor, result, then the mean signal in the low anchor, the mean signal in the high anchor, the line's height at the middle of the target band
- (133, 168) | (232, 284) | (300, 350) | 1.2 ch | 6.54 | 6.03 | 6.23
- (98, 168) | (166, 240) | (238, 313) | 3.8 ch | 6.98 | 6.07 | 6.53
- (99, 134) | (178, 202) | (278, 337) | 1.8 ch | 7.43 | 5.88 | 6.84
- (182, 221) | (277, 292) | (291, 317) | -1.2 ch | 6.53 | 5.63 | 5.8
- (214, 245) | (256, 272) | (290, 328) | -2.2 ch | 5.79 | 5.74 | 5.77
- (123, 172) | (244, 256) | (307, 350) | -0.1 ch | 6.7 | 6.12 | 6.37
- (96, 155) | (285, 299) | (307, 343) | 0.0 ch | 7.09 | 5.85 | 6.05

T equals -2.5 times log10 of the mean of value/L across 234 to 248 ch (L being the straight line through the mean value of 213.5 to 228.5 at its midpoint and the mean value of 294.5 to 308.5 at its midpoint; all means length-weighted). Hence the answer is 0.19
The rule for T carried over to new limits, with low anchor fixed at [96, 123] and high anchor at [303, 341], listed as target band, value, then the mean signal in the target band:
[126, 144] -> 0.03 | 6.97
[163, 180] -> 0.10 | 6.29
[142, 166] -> 0.08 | 6.49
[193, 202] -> 0.06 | 6.32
